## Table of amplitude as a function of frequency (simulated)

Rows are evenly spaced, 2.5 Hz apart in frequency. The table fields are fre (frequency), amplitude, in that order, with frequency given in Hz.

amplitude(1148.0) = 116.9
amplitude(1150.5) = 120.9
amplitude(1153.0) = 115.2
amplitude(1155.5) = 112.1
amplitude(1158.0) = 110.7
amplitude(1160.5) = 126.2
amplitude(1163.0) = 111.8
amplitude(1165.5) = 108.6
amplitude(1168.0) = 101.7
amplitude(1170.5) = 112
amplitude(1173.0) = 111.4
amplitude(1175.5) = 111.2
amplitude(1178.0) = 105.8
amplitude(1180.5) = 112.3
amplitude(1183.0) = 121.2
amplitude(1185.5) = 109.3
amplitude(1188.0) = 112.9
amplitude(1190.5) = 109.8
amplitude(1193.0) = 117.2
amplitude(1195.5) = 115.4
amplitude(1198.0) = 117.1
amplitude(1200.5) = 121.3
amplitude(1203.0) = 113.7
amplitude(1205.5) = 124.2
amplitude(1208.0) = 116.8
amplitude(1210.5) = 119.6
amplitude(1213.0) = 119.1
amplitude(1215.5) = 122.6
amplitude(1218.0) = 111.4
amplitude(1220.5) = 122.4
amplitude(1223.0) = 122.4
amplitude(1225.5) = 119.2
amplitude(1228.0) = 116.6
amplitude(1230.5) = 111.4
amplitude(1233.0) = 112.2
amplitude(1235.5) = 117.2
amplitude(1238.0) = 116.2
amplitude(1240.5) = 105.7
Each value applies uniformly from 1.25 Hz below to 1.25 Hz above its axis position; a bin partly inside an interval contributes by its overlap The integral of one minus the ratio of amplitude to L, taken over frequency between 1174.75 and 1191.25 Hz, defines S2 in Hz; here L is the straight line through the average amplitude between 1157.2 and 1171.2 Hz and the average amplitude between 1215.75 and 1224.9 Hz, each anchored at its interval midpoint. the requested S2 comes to 0.4 Hz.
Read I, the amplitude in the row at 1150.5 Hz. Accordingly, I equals 120.9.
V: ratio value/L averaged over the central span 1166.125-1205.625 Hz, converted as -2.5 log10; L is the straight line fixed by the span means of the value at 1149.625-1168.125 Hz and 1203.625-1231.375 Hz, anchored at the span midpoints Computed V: 0.03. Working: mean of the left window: 114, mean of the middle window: 113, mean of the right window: 119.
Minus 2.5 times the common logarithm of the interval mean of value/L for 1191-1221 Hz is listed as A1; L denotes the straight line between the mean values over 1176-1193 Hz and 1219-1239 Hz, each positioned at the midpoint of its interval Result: -0.03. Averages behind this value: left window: 112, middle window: 118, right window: 117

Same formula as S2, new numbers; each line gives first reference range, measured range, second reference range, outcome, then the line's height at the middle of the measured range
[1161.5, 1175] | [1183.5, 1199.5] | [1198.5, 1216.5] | 0.2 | 115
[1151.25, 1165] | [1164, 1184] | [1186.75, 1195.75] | 0.7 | 114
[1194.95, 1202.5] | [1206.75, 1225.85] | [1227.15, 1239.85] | -0.5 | 116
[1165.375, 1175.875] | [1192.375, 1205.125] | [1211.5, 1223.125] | -0.3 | 115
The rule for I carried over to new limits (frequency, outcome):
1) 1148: 116.9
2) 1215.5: 122.6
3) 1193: 117.2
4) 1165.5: 108.6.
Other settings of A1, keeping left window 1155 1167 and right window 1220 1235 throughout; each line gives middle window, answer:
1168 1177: 0.042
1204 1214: -0.033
